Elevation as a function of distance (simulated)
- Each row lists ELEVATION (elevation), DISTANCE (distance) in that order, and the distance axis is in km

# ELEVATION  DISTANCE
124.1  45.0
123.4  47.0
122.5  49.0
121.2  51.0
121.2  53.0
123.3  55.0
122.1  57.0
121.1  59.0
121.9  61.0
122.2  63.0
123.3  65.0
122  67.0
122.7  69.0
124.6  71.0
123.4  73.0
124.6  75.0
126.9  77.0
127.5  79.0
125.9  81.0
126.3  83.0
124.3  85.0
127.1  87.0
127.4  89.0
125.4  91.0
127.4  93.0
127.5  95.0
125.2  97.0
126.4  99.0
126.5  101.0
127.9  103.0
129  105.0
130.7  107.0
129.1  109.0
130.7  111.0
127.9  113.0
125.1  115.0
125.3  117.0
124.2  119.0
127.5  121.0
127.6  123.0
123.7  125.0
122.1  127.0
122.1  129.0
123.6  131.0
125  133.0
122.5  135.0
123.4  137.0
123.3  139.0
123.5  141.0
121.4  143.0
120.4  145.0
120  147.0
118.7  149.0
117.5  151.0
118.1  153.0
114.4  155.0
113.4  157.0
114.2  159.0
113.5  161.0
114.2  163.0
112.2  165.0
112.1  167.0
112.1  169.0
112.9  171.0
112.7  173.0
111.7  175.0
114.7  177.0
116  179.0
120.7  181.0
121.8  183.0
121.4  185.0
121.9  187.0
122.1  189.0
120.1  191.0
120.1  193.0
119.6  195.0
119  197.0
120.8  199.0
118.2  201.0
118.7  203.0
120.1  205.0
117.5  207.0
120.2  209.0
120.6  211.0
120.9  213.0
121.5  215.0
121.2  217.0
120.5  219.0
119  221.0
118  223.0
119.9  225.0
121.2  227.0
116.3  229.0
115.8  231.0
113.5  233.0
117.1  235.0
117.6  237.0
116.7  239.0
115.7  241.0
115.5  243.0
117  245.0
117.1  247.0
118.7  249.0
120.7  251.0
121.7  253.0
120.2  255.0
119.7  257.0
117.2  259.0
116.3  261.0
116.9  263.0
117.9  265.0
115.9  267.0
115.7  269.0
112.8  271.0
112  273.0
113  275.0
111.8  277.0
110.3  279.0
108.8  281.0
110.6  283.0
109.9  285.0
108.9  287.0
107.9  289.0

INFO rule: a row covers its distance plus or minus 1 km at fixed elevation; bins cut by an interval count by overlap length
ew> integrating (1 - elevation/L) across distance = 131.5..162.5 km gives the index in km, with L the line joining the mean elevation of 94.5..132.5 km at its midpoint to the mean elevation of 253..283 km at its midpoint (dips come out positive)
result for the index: 1.2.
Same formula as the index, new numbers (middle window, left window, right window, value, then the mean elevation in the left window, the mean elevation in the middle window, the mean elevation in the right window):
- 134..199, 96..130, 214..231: 2.8 km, 127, 118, 119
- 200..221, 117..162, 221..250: -0.3 km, 121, 120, 117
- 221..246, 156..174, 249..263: 0.1 km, 113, 117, 119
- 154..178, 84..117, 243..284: 1.9 km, 127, 113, 116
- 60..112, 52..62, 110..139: -1.2 km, 122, 126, 125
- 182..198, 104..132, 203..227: 0.1 km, 126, 121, 120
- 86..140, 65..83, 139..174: -2.4 km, 125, 126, 116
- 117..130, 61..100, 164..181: -0.5 km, 125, 125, 114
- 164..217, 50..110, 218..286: 0.6 km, 125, 118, 116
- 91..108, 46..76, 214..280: -0.8 km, 123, 127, 117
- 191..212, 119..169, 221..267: -0.2 km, 120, 120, 118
